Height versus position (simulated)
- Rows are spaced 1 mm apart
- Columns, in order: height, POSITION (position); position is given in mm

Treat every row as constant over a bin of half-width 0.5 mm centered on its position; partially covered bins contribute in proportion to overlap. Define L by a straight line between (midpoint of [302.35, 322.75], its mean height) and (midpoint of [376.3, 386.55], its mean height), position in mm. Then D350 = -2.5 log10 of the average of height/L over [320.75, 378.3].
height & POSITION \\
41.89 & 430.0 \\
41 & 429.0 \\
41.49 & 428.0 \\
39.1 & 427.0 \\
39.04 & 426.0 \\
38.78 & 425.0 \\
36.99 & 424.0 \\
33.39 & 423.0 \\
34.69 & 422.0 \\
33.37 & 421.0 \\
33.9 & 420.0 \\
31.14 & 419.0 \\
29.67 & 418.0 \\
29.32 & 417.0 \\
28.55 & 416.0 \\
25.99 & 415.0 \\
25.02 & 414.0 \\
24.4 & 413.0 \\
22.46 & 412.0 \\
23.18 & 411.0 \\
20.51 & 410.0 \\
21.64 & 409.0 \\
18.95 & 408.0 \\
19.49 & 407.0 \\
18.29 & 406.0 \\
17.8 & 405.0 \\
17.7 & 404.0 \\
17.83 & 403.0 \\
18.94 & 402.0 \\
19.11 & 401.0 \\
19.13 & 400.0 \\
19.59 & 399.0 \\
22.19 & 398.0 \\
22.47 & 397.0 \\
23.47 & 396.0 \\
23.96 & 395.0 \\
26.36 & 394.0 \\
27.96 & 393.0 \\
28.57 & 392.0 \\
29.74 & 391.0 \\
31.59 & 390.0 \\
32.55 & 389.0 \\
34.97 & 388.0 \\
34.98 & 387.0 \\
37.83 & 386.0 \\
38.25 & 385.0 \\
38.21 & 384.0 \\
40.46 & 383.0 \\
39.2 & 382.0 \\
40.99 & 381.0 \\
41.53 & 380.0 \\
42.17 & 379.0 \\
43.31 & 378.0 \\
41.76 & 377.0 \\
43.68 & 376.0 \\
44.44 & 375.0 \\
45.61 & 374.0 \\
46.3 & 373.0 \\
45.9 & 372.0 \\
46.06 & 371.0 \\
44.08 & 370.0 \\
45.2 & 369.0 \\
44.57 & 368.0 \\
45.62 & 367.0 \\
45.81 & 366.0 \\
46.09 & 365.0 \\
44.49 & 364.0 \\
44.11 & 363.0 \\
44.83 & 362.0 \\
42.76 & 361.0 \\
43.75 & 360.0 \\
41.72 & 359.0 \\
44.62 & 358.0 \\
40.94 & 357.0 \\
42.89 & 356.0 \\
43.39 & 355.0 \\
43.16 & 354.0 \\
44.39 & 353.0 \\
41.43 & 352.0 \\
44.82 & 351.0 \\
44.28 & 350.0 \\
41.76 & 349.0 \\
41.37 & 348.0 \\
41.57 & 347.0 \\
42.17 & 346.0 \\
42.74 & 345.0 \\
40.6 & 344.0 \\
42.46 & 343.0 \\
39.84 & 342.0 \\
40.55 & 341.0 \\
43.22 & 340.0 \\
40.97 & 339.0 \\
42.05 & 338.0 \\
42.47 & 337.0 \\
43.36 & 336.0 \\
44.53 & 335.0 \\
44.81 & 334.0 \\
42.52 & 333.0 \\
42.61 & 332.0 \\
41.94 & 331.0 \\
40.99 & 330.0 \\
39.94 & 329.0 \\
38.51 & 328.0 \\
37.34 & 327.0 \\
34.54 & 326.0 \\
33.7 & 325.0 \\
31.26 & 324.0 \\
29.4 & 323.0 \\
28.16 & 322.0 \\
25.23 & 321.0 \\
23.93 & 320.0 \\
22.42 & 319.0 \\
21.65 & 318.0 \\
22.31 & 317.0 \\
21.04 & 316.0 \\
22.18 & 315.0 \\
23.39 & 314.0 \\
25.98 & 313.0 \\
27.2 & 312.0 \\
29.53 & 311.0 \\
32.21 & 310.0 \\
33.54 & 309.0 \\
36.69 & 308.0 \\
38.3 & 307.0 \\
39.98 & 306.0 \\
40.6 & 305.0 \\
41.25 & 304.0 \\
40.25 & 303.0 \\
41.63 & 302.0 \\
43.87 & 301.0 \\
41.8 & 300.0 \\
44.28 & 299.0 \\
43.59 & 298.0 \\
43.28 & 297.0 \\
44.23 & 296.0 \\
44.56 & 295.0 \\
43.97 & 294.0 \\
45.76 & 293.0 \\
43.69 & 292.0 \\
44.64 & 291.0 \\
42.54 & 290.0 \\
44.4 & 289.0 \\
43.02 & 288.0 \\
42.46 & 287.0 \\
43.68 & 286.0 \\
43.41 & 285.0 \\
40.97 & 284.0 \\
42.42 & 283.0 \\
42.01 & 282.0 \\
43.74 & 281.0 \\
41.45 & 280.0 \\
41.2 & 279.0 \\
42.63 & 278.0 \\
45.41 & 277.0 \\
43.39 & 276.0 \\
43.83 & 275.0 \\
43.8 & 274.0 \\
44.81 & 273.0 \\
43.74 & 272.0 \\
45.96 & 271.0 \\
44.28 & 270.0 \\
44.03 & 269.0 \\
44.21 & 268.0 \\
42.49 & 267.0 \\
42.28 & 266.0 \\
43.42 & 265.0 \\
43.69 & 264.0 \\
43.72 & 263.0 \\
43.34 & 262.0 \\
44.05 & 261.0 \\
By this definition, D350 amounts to -0.18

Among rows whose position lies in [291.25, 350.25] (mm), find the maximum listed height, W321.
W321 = 45.76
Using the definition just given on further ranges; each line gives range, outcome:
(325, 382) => 46.3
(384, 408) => 38.25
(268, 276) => 45.96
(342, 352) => 44.82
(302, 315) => 41.63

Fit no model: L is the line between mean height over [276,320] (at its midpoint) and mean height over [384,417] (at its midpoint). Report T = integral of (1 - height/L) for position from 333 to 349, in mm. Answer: -4.7 mm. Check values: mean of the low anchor 38.1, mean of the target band 42.2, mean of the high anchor 25.1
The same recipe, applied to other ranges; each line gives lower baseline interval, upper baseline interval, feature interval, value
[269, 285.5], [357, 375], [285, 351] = 8.82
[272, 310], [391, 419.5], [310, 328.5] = 4.78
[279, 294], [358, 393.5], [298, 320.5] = 5.22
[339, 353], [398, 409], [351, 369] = -3.74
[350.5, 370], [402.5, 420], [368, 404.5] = 0.26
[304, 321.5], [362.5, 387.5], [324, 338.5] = -3.16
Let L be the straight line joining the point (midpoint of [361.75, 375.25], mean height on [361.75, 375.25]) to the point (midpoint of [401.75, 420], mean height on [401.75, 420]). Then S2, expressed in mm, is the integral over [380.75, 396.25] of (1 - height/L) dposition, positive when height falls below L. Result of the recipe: 0.9 mm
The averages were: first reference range 45.2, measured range 33.1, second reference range 23.2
